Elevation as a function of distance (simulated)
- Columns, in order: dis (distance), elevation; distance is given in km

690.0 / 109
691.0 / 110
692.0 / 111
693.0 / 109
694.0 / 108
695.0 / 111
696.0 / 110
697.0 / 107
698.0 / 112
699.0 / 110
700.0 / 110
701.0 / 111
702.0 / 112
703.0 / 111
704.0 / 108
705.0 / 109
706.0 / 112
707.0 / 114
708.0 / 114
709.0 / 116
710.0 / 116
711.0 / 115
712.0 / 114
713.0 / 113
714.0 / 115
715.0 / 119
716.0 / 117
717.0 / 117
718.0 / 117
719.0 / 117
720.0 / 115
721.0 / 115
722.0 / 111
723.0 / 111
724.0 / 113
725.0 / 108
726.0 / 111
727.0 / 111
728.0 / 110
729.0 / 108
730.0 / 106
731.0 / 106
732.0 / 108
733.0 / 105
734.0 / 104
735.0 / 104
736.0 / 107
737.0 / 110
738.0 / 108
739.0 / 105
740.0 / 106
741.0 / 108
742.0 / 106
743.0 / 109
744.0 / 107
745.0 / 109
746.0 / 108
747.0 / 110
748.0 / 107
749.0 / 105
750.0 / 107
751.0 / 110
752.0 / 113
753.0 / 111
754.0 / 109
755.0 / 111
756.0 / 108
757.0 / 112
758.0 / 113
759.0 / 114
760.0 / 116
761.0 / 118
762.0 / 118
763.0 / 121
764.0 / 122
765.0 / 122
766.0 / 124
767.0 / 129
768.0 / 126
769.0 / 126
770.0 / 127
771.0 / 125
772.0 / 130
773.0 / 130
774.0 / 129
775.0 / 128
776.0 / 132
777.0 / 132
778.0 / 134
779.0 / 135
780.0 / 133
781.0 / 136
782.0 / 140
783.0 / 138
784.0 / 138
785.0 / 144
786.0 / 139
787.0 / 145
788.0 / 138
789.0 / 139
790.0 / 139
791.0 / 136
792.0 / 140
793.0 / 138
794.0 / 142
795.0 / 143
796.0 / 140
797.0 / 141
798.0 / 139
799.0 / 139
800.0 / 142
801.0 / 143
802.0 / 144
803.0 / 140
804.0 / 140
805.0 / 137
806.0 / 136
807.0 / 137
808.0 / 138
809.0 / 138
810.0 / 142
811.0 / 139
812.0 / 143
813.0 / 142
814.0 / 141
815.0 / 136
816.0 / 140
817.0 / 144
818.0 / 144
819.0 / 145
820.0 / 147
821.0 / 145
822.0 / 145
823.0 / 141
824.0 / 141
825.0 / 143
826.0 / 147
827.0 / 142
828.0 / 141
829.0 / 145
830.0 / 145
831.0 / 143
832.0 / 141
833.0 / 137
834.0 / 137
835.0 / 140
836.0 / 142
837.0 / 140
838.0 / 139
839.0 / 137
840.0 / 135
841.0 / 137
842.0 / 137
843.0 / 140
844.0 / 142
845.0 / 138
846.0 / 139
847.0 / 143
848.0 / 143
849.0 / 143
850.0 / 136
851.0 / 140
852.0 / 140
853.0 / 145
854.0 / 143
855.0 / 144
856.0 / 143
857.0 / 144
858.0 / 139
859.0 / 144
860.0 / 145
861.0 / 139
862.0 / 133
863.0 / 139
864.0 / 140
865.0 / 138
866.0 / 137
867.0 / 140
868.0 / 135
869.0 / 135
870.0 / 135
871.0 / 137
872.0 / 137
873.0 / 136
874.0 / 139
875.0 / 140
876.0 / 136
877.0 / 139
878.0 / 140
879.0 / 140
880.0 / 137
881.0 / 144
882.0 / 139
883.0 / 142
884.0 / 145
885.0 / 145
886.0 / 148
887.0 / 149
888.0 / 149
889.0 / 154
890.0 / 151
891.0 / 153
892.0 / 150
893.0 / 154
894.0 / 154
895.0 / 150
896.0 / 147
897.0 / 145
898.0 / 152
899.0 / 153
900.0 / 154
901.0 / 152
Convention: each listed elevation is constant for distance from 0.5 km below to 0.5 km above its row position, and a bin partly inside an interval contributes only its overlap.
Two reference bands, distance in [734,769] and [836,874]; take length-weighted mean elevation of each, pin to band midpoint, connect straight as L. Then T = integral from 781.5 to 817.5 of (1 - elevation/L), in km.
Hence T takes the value -4.4 km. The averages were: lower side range 112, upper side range 139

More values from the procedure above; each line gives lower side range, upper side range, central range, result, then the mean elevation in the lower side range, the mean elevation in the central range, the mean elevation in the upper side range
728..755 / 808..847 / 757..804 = -3.7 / 108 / 133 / 141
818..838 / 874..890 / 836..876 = 1.0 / 142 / 139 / 143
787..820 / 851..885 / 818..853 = -0.3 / 140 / 141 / 140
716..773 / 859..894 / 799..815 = -1.7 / 113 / 140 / 142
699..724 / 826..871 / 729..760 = 3.0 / 114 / 108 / 140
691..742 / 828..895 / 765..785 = -1.3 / 111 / 131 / 142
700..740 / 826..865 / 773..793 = -1.7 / 111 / 136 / 141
